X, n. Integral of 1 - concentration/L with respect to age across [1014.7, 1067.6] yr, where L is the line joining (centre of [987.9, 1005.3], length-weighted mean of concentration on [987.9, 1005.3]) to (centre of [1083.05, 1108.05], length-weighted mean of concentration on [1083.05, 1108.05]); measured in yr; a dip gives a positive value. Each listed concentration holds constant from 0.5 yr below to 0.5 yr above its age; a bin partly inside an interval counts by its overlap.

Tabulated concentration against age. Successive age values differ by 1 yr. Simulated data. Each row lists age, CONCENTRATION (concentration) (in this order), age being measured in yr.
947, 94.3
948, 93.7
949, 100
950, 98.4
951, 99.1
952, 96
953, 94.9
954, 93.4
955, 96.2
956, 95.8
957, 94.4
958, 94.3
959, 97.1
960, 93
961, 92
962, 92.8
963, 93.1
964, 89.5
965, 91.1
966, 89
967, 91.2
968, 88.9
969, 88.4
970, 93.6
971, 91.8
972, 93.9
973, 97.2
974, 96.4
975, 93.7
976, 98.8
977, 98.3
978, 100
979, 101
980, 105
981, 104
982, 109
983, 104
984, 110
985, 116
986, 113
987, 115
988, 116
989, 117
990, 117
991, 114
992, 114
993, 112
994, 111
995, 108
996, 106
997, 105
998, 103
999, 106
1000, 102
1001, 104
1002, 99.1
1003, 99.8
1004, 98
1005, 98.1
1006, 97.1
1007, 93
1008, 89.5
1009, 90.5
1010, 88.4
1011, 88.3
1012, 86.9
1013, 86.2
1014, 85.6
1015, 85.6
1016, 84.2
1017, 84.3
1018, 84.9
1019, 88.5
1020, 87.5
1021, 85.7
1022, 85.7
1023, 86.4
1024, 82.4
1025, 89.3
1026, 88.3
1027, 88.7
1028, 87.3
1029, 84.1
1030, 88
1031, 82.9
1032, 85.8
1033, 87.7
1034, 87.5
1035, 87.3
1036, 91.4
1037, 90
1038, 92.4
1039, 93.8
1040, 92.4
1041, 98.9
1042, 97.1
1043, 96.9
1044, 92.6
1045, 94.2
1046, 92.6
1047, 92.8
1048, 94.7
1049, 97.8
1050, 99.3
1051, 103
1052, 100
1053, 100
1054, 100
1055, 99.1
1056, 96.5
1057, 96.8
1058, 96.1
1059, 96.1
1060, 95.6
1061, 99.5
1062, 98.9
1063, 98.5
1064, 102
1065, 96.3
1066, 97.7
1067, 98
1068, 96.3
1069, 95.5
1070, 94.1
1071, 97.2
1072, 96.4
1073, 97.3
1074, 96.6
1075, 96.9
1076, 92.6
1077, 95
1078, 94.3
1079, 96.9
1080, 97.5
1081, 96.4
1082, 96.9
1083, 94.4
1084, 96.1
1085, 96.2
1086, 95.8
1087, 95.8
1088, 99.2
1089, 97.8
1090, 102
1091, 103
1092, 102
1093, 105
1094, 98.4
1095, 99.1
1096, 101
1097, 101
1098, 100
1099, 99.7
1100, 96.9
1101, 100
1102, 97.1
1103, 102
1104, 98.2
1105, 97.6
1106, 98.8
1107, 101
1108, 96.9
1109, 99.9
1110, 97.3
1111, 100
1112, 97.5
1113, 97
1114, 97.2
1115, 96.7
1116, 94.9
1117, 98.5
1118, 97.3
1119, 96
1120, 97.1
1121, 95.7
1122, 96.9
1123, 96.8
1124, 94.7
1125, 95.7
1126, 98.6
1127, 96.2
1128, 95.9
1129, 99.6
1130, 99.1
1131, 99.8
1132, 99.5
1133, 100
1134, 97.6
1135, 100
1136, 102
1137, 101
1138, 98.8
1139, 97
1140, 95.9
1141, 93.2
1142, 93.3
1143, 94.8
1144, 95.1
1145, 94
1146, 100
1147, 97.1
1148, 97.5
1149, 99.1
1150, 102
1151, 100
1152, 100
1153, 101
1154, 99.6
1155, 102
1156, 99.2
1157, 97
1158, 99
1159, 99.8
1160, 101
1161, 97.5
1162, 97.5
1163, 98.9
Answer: 5.58 yr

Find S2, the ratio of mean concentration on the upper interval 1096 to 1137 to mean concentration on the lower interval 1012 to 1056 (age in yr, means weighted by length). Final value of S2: 1.1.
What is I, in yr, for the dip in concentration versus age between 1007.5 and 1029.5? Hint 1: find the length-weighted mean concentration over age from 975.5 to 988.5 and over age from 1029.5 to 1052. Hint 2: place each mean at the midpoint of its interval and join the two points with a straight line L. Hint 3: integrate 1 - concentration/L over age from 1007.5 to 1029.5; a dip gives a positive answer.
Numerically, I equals 2.6 yr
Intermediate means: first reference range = 107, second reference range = 92.8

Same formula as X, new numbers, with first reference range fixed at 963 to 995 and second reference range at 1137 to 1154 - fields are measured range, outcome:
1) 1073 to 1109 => 0.35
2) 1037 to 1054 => 0.75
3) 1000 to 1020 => 2.02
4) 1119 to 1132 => 0.13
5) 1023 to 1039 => 2.10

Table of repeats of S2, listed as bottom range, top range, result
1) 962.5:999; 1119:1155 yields 0.95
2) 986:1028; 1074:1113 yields 1.01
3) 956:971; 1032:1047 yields 1.00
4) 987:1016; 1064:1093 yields 0.96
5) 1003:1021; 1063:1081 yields 1.08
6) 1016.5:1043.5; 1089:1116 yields 1.12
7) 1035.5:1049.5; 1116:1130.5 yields 1.03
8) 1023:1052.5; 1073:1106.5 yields 1.07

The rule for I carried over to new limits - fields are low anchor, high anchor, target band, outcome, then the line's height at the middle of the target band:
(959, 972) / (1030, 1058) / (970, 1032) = -3.1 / 92.7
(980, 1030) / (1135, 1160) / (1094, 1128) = 0.1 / 98.2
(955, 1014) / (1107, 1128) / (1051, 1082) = 0.3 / 98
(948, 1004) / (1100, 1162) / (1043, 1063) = 0.4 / 99.4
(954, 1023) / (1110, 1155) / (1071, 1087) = 0.3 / 97.7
